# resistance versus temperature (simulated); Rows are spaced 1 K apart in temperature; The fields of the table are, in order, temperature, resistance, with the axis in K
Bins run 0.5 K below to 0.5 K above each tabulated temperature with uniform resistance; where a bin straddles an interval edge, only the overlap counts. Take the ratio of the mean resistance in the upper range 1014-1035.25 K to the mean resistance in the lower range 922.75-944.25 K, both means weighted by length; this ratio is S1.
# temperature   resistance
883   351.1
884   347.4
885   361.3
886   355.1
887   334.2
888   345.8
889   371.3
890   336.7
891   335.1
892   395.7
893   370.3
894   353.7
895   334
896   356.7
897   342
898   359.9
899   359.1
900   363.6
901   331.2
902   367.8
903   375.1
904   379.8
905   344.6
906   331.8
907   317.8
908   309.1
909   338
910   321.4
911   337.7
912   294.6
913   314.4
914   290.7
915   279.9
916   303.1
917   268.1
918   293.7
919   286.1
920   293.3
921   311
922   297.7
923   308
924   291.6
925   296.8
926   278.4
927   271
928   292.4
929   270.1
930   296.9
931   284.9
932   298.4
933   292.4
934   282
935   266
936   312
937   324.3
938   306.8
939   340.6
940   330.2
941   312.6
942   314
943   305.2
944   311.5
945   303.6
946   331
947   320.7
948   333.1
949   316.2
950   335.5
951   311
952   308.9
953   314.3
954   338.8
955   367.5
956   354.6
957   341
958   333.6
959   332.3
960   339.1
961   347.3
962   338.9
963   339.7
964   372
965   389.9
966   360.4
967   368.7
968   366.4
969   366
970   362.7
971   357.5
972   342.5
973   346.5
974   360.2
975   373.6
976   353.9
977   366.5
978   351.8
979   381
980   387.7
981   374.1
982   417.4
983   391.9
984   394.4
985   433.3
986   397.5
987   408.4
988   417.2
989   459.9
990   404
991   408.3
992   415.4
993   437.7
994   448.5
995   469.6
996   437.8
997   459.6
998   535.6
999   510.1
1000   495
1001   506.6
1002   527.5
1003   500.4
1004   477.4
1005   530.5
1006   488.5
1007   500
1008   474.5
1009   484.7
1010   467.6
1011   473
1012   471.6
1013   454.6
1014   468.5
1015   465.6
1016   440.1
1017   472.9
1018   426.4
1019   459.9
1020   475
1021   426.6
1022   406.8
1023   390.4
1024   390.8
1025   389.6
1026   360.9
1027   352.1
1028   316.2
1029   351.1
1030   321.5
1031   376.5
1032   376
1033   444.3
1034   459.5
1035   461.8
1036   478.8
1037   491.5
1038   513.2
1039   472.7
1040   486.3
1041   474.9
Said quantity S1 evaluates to 1.37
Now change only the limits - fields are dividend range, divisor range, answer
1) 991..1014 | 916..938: 1.64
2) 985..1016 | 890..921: 1.40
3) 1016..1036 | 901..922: 1.28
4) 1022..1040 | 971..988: 1.08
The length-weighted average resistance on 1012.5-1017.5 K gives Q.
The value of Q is 460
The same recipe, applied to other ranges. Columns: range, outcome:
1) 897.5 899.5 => 360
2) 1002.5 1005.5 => 503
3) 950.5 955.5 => 328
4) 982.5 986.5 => 404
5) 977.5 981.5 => 374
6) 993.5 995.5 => 459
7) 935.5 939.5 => 321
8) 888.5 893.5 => 362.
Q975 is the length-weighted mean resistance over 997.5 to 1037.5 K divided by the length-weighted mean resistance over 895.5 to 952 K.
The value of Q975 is 1.4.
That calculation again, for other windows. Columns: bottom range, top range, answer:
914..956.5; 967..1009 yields 1.39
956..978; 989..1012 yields 1.34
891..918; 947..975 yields 1.03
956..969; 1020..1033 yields 1.07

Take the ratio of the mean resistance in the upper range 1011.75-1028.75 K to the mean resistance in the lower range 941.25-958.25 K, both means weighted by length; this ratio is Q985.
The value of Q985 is 1.3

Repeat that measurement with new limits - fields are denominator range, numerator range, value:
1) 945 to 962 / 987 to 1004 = 1.39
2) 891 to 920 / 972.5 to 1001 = 1.26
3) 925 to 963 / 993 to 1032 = 1.42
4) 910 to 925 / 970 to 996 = 1.33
